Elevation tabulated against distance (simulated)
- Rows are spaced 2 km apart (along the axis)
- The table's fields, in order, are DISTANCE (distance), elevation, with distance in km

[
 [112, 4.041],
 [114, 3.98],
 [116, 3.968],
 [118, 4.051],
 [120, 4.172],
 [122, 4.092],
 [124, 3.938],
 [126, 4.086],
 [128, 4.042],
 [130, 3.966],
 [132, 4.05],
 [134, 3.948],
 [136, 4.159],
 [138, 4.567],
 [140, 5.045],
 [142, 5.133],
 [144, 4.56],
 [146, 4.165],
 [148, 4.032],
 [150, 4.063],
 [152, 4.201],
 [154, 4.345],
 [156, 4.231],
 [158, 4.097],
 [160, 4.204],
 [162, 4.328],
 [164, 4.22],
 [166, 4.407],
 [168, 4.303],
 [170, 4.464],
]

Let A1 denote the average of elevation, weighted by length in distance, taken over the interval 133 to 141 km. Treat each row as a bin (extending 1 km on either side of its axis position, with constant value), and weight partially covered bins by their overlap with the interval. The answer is 4.43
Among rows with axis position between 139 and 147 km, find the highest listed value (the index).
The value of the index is 5.133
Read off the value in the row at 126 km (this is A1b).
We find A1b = 4.086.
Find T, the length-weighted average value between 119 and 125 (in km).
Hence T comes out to 4.07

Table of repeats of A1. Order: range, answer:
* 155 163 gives 4.21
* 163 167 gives 4.31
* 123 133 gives 4.02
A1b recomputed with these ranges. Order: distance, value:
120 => 4.172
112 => 4.041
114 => 3.98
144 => 4.56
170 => 4.464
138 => 4.567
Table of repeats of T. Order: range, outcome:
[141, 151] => 4.39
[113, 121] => 4.04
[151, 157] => 4.26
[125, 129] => 4.06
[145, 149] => 4.1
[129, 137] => 4.03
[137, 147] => 4.69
